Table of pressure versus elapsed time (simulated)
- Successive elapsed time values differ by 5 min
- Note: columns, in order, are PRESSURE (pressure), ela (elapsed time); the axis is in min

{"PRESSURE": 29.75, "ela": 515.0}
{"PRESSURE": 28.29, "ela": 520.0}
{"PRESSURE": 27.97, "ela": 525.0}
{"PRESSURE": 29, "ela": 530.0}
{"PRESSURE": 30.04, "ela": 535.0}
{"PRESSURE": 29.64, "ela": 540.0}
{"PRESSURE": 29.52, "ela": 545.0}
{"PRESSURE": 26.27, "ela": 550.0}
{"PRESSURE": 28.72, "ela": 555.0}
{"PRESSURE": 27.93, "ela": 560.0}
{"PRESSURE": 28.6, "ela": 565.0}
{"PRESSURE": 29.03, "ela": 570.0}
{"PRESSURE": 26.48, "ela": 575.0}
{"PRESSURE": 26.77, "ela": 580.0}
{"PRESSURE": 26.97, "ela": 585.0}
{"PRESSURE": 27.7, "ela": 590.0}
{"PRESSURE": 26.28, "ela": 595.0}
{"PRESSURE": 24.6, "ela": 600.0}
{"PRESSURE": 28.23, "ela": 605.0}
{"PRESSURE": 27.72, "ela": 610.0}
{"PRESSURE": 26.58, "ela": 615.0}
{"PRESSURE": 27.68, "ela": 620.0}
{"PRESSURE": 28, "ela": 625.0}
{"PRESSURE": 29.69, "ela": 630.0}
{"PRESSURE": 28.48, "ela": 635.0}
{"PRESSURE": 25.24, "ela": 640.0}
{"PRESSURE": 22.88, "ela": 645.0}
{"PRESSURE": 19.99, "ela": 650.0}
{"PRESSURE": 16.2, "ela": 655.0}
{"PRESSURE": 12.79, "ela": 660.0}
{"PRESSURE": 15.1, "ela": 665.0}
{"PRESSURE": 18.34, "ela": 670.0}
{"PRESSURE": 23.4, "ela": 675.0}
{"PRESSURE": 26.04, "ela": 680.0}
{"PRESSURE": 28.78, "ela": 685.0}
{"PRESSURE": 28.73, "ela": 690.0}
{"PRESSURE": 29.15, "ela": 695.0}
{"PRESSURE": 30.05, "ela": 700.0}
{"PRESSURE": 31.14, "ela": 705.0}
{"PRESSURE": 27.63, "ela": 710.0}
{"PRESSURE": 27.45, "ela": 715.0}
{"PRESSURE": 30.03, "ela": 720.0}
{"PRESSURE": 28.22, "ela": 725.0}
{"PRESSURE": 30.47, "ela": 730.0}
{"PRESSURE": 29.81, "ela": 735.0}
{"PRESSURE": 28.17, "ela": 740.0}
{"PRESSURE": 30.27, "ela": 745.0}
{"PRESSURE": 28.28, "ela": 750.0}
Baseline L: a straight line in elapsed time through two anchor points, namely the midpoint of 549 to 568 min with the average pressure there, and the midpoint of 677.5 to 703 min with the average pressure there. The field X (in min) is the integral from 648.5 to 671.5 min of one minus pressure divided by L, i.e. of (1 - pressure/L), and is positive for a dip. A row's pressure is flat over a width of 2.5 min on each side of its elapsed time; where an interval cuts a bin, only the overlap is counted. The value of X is 9.9 min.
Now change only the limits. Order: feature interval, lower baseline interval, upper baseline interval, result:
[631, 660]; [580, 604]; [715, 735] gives 5.8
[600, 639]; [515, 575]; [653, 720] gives -1.9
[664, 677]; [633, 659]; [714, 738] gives 2.7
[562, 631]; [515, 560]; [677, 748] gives 3.3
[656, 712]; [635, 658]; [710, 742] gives 2.1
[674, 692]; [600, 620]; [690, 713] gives 1.2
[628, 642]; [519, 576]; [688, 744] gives 0.5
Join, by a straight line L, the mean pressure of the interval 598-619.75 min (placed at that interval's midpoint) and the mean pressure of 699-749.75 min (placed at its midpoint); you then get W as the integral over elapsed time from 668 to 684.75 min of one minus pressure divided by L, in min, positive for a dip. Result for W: 2.8 min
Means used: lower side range 26.9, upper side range 29.3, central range 23.6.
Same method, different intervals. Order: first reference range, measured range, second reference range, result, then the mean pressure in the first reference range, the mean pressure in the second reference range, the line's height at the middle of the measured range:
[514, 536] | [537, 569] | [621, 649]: -0.2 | 28.9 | 26.5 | 28.3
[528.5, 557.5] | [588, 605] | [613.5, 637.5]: 1.2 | 28.9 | 28.1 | 28.4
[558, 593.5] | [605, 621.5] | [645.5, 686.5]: -2.0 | 27.6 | 20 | 24.4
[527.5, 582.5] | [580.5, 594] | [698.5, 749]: 0.7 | 28.4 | 29.3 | 28.5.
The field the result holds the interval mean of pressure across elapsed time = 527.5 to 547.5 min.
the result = 29.6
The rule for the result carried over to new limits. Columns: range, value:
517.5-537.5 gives 28.8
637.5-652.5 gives 22.7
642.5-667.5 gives 17.4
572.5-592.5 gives 27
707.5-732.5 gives 28.8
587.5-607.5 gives 26.7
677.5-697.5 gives 28.2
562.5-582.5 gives 27.7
